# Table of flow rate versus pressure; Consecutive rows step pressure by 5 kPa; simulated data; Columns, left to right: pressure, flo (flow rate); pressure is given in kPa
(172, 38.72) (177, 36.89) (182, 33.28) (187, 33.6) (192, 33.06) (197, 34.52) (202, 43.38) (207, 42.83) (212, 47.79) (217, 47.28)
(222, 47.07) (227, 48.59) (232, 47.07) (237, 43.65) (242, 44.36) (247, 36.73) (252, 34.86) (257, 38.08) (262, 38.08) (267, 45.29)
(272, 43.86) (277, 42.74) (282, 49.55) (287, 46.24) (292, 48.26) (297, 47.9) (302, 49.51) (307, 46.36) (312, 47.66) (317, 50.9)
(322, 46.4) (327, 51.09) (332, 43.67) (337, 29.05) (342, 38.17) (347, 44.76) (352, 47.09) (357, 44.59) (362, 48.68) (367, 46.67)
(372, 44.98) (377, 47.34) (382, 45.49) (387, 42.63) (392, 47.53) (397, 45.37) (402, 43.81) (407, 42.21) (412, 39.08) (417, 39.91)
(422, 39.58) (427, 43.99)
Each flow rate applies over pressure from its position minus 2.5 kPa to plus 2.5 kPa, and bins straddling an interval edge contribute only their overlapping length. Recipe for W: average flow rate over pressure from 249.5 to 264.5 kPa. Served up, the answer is 37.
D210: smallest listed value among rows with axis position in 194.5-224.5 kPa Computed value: 34.52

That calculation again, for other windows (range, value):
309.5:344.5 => 29.05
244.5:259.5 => 34.86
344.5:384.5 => 44.59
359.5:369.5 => 46.67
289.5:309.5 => 46.36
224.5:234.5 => 47.07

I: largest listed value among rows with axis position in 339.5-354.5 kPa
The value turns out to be 47.09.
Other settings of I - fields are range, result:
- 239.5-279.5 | 45.29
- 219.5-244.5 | 48.59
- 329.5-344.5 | 43.67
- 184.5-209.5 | 43.38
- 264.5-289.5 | 49.55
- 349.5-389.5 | 48.68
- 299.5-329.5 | 51.09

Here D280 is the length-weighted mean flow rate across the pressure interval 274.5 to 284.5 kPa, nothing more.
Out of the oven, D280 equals 46.1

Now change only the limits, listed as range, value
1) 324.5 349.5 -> 41.3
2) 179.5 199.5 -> 33.6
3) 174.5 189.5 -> 34.6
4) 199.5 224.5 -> 45.7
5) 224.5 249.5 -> 44.1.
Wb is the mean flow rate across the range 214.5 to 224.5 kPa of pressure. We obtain 47.2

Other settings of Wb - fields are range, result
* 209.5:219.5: 47.5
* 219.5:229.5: 47.8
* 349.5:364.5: 46.8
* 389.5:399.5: 46.5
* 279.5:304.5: 48.3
